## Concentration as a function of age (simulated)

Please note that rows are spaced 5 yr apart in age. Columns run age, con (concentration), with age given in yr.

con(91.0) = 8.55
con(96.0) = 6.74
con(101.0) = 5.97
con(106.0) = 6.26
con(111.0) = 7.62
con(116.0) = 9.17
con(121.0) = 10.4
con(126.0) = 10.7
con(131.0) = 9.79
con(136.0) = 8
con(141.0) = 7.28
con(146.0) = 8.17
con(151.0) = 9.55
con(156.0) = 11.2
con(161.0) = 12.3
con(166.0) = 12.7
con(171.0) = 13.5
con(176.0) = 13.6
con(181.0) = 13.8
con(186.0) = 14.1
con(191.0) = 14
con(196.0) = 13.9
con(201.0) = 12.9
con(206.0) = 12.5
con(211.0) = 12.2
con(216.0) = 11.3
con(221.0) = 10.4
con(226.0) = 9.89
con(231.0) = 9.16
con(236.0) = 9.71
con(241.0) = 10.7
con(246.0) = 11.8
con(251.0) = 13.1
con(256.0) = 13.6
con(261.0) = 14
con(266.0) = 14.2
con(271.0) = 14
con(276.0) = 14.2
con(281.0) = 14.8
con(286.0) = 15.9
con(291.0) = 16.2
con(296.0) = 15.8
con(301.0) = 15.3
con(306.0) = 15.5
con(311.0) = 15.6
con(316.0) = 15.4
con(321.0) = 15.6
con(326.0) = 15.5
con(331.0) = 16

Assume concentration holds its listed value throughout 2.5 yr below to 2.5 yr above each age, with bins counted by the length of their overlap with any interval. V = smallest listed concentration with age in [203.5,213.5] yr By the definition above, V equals 12.2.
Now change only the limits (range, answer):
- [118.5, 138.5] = 8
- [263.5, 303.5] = 14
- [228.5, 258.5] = 9.16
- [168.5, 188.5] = 13.5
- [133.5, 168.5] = 7.28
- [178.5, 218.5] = 11.3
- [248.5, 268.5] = 13.1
